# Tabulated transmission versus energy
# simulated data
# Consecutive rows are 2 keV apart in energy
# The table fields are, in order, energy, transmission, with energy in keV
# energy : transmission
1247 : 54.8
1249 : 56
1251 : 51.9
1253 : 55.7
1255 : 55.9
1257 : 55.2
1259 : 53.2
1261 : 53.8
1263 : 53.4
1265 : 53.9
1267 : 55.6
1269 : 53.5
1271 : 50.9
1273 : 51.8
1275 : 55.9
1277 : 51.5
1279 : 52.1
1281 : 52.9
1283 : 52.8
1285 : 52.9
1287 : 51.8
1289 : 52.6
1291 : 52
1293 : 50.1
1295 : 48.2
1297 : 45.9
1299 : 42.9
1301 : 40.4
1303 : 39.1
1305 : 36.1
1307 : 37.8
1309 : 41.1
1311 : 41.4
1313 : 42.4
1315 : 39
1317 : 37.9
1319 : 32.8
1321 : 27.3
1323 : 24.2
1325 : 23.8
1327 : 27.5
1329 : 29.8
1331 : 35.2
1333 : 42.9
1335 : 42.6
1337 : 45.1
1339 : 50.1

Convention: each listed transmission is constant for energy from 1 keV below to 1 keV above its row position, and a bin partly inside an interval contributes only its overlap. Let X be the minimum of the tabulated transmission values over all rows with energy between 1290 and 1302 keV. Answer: 40.4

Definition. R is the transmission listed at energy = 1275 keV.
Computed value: 55.9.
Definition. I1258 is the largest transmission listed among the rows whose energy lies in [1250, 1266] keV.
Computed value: 55.9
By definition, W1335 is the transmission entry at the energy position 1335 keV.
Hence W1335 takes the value 42.6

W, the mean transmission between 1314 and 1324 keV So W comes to 32.2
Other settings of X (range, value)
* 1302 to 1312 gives 36.1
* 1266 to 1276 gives 50.9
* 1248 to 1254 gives 51.9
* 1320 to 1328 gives 23.8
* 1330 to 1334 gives 35.2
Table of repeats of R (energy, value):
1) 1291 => 52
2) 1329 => 29.8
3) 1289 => 52.6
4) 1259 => 53.2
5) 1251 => 51.9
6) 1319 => 32.8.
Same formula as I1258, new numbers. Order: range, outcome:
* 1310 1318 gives 42.4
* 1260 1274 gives 55.6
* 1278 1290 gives 52.9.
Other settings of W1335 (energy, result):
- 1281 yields 52.9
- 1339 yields 50.1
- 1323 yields 24.2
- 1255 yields 55.9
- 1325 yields 23.8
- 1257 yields 55.2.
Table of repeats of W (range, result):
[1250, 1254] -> 53.8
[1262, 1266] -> 53.6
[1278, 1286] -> 52.7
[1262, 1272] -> 53.5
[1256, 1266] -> 53.9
